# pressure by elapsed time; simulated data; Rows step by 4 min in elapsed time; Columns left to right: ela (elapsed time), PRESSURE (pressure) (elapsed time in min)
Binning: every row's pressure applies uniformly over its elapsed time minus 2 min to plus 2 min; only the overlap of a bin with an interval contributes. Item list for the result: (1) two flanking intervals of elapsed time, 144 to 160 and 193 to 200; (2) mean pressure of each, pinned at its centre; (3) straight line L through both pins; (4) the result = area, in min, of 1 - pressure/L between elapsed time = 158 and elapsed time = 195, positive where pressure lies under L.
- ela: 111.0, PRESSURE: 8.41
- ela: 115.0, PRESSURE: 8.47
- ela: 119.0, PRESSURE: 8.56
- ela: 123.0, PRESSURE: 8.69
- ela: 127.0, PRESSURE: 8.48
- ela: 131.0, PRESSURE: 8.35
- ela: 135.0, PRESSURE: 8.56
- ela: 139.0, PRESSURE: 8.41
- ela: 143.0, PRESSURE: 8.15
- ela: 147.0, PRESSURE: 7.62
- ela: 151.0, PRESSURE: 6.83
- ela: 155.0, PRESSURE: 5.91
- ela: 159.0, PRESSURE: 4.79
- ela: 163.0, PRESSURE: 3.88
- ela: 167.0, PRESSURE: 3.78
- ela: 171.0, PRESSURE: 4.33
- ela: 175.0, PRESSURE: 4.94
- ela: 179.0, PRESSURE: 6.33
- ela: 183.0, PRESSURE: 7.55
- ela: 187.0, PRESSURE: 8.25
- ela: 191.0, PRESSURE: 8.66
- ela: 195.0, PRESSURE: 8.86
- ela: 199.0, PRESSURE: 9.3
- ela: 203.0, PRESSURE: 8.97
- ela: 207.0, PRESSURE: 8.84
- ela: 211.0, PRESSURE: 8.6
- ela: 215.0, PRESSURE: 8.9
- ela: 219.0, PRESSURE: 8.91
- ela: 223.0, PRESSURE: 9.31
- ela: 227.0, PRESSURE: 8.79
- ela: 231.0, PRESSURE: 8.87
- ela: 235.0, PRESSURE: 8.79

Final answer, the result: 9.25 min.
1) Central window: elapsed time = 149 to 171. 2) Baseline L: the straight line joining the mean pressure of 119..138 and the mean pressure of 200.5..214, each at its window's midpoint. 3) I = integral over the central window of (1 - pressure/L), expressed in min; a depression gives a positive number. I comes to 9.33 min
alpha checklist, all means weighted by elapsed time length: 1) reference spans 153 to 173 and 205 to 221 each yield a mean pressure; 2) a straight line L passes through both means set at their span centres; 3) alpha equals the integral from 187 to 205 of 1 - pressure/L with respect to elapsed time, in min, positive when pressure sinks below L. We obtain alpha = -3.8 min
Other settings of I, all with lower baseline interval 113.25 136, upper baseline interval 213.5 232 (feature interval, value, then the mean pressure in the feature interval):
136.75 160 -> 4.2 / 7.06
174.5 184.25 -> 2.7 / 6.38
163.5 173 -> 5.1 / 4.03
